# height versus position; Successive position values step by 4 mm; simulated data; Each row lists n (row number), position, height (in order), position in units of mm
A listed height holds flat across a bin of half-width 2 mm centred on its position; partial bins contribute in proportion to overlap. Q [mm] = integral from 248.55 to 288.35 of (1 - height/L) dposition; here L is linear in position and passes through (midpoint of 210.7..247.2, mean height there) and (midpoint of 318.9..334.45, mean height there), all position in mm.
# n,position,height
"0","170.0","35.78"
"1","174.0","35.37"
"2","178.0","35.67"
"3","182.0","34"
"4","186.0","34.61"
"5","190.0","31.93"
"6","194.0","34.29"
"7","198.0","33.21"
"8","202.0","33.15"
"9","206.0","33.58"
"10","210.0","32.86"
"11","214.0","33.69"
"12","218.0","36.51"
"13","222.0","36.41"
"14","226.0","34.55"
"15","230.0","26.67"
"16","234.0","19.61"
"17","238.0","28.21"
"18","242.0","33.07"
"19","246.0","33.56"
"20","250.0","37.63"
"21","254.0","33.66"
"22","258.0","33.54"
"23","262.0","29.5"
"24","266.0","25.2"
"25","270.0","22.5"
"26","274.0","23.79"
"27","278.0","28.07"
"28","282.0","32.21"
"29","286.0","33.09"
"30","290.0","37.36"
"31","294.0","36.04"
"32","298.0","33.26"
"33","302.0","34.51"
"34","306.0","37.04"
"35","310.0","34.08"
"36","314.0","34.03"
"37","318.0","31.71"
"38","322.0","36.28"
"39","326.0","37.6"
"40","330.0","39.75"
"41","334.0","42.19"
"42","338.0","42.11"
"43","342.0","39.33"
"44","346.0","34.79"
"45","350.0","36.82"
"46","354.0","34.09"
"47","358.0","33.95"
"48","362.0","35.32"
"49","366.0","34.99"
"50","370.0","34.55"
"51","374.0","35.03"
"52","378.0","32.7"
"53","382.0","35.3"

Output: 4.87 mm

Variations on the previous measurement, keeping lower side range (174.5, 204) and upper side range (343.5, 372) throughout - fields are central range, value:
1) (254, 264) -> 0.7 mm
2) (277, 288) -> 1.0 mm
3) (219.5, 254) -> 2.8 mm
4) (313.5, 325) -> 0.1 mm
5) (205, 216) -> 0.2 mm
